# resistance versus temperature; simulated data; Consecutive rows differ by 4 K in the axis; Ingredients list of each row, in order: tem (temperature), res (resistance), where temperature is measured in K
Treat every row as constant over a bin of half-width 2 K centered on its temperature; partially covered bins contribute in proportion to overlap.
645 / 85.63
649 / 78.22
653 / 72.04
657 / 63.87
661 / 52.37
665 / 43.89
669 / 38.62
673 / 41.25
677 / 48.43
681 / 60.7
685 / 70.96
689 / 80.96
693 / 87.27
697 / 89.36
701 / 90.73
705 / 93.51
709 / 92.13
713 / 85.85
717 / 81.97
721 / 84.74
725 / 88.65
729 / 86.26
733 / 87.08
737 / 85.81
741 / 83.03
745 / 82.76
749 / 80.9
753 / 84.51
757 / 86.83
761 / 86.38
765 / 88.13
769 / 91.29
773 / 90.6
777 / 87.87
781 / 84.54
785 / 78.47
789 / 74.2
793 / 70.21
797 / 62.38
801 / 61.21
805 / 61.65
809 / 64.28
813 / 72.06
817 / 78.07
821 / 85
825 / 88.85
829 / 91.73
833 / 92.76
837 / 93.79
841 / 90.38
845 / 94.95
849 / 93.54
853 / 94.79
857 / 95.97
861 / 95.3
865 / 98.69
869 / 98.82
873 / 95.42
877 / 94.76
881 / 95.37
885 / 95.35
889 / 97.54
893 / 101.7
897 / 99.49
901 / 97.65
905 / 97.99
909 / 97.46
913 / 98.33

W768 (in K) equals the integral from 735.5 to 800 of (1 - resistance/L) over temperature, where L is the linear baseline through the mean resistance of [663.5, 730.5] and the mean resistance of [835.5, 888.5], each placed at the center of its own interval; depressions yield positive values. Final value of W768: 1.0 K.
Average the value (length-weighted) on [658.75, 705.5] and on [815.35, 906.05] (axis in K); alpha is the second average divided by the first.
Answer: 1.4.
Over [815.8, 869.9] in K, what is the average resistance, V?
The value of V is 92.4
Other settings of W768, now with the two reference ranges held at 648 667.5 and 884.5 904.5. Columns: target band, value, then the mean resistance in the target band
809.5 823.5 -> 1.4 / 77.2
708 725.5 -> -4.0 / 86.2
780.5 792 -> 0.5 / 77.6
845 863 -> -0.6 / 94.9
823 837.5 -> -0.5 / 91.6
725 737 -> -2.4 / 86.9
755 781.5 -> -3.3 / 88.1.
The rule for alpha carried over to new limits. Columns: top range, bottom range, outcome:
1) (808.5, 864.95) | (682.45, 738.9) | 1.04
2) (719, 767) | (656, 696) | 1.44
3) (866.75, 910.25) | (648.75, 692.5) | 1.64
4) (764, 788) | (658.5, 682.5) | 1.81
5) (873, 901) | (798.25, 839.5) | 1.23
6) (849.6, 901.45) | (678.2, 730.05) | 1.16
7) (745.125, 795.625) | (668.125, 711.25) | 1.14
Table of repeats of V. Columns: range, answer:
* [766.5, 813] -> 75.2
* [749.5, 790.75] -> 85.2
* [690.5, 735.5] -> 87.9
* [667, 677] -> 41.6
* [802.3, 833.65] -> 78.3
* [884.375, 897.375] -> 98.7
